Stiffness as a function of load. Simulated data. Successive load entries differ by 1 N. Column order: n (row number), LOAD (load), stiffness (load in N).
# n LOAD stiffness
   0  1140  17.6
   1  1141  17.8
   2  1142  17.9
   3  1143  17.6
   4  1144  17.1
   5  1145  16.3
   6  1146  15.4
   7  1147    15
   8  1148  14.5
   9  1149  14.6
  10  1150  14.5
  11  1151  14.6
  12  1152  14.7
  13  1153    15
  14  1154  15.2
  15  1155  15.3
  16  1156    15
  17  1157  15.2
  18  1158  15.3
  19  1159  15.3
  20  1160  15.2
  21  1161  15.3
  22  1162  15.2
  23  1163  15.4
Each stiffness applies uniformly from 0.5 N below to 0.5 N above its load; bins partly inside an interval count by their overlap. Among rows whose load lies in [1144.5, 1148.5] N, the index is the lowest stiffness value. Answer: 14.5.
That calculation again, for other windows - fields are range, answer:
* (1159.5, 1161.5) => 15.2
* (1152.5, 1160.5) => 15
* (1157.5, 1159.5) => 15.3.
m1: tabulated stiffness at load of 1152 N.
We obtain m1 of 14.7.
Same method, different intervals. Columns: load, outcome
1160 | 15.2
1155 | 15.3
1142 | 17.9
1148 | 14.5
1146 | 15.4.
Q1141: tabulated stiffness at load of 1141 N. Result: 17.8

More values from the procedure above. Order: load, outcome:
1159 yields 15.3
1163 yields 15.4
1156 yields 15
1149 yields 14.6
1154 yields 15.2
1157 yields 15.2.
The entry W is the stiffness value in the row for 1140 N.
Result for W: 17.6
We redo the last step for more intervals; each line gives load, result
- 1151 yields 14.6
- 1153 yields 15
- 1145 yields 16.3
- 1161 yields 15.3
